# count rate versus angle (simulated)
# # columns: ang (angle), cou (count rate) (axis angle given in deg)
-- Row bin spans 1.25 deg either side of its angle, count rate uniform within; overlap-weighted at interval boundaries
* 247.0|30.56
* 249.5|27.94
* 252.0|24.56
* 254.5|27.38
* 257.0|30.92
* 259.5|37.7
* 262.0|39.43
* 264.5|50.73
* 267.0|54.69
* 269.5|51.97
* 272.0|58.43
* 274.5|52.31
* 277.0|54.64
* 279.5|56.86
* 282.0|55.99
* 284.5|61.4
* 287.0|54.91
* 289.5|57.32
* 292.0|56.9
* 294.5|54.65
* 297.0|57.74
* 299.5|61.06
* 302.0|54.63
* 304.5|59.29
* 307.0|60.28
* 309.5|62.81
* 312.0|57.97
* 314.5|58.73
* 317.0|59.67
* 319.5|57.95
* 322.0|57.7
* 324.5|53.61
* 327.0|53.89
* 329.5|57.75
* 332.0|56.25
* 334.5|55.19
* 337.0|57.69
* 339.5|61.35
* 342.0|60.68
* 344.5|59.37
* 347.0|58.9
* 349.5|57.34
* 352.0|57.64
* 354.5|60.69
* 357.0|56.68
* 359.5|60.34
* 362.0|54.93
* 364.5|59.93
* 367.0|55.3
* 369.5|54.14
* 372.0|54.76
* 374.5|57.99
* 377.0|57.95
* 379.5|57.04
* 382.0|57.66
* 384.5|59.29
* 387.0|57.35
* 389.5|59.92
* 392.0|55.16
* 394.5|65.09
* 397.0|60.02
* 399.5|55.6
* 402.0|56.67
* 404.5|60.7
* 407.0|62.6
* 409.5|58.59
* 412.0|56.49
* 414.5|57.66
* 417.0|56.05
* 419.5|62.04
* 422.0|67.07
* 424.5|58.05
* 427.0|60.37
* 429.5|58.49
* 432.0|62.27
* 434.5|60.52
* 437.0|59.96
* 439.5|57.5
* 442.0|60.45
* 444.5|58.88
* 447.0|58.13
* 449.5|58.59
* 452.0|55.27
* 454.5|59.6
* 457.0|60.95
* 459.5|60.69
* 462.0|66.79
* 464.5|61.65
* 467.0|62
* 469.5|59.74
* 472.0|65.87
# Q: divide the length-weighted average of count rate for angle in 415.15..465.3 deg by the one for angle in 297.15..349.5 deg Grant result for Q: 1.0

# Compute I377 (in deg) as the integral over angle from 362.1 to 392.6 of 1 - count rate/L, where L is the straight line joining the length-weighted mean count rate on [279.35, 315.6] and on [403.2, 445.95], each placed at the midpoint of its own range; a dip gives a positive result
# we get 1.0 deg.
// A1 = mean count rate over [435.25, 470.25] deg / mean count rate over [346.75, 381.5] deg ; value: 1.0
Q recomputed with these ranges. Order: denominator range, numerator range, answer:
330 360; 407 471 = 1.03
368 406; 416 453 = 1.03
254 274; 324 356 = 1.29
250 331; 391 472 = 1.14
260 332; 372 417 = 1.04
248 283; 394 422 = 1.34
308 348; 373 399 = 1.01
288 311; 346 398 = 1.00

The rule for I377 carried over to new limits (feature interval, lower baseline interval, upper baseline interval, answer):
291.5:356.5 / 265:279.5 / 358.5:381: -2.7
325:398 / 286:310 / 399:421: 0.5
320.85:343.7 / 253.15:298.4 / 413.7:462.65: -1.4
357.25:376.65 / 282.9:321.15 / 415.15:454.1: 0.7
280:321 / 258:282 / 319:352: -3.2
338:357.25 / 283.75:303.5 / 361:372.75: -1.0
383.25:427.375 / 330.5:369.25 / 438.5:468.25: -0.2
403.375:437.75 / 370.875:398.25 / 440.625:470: -0.4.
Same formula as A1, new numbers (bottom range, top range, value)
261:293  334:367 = 1.08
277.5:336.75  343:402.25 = 1.01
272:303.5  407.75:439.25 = 1.06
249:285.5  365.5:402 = 1.26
